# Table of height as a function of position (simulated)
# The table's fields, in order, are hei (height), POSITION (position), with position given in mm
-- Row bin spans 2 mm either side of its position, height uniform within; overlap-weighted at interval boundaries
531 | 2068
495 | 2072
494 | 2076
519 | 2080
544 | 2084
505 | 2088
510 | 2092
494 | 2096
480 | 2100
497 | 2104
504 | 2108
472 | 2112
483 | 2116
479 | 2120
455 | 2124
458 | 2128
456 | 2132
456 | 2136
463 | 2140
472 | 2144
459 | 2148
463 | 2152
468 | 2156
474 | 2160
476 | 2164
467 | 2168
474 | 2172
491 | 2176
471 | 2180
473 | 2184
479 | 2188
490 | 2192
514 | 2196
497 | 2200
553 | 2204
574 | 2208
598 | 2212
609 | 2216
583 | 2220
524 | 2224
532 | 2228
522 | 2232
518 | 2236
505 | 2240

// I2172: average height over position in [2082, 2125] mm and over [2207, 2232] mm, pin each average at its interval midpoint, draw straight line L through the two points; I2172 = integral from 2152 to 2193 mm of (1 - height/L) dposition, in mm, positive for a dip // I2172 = 4.69 mm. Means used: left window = 494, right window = 566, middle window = 475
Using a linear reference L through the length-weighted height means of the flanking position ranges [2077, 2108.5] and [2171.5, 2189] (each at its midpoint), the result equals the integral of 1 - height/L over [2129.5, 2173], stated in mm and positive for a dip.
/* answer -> 1.90 mm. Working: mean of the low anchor 506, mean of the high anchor 478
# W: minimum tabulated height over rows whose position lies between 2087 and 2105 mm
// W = 480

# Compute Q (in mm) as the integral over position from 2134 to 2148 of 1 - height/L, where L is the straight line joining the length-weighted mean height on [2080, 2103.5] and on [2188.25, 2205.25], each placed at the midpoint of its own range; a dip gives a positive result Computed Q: 1.2 mm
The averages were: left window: 507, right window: 508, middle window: 463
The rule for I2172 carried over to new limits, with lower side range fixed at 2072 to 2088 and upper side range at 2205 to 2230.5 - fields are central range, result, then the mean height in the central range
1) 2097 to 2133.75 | 3.6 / 477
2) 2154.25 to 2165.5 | 1.5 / 473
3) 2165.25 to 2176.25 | 1.5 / 475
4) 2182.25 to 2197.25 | 1.9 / 488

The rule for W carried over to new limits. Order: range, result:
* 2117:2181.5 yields 455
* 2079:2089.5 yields 505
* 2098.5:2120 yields 472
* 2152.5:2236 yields 467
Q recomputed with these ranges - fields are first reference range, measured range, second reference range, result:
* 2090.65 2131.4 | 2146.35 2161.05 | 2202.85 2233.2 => 1.4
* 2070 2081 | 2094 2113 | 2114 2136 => -0.4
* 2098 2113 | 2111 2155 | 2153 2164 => 1.4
